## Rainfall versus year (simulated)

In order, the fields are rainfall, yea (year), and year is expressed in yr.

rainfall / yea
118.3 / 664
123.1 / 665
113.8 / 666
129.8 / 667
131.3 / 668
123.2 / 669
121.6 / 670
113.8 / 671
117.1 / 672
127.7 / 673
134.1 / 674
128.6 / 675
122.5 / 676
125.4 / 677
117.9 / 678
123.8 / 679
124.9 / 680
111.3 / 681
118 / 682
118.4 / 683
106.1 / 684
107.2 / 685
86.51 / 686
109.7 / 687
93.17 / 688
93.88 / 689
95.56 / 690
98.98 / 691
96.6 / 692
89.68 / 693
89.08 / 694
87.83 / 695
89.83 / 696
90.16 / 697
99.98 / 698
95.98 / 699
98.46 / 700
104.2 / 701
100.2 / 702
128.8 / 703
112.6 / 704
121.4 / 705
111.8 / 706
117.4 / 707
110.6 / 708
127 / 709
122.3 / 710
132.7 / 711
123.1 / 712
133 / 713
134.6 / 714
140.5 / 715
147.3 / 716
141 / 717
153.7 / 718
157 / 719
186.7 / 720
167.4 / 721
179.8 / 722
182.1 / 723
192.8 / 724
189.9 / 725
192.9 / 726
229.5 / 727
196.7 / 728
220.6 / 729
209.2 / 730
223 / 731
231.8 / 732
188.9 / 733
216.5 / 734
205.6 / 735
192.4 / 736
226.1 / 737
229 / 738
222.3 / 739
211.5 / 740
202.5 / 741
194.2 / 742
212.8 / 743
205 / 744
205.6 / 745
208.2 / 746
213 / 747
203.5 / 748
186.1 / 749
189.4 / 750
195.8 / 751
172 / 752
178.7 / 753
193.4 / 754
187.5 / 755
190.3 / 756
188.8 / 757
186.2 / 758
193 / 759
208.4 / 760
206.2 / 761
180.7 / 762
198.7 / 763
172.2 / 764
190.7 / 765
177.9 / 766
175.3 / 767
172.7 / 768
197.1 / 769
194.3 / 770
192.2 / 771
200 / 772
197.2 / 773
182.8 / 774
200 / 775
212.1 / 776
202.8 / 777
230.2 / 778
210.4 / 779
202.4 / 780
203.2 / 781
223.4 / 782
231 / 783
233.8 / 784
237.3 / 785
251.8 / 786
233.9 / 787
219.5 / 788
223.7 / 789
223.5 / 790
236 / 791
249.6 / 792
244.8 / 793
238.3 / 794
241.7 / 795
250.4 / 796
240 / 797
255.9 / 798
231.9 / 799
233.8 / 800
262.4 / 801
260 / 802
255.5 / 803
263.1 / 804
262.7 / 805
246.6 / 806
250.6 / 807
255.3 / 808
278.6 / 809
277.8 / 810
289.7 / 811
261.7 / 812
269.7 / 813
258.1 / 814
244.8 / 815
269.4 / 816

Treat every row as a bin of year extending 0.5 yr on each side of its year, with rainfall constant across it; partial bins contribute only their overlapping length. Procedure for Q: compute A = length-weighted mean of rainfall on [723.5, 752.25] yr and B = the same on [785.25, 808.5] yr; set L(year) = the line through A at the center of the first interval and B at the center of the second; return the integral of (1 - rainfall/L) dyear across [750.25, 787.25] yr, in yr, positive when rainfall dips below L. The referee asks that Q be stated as 4.37 yr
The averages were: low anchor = 206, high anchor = 245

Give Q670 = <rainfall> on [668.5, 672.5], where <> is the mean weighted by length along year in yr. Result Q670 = 119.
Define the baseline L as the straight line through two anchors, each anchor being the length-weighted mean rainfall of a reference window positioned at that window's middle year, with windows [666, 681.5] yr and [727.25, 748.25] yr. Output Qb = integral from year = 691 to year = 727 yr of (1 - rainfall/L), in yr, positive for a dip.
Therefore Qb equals 8.9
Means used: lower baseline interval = 123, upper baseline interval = 211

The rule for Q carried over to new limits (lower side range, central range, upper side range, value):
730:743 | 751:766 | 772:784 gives 1.5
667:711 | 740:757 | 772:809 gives -1.3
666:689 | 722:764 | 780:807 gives -3.5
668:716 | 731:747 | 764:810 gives -4.0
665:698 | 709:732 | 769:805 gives -2.4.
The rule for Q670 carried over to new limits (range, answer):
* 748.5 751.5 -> 190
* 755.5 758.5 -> 188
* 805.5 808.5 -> 251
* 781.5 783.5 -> 227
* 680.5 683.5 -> 116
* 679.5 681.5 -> 118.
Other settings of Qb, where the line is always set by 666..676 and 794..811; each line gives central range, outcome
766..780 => 1.8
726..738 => -1.8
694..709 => 4.8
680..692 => 3.0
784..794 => 0.2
